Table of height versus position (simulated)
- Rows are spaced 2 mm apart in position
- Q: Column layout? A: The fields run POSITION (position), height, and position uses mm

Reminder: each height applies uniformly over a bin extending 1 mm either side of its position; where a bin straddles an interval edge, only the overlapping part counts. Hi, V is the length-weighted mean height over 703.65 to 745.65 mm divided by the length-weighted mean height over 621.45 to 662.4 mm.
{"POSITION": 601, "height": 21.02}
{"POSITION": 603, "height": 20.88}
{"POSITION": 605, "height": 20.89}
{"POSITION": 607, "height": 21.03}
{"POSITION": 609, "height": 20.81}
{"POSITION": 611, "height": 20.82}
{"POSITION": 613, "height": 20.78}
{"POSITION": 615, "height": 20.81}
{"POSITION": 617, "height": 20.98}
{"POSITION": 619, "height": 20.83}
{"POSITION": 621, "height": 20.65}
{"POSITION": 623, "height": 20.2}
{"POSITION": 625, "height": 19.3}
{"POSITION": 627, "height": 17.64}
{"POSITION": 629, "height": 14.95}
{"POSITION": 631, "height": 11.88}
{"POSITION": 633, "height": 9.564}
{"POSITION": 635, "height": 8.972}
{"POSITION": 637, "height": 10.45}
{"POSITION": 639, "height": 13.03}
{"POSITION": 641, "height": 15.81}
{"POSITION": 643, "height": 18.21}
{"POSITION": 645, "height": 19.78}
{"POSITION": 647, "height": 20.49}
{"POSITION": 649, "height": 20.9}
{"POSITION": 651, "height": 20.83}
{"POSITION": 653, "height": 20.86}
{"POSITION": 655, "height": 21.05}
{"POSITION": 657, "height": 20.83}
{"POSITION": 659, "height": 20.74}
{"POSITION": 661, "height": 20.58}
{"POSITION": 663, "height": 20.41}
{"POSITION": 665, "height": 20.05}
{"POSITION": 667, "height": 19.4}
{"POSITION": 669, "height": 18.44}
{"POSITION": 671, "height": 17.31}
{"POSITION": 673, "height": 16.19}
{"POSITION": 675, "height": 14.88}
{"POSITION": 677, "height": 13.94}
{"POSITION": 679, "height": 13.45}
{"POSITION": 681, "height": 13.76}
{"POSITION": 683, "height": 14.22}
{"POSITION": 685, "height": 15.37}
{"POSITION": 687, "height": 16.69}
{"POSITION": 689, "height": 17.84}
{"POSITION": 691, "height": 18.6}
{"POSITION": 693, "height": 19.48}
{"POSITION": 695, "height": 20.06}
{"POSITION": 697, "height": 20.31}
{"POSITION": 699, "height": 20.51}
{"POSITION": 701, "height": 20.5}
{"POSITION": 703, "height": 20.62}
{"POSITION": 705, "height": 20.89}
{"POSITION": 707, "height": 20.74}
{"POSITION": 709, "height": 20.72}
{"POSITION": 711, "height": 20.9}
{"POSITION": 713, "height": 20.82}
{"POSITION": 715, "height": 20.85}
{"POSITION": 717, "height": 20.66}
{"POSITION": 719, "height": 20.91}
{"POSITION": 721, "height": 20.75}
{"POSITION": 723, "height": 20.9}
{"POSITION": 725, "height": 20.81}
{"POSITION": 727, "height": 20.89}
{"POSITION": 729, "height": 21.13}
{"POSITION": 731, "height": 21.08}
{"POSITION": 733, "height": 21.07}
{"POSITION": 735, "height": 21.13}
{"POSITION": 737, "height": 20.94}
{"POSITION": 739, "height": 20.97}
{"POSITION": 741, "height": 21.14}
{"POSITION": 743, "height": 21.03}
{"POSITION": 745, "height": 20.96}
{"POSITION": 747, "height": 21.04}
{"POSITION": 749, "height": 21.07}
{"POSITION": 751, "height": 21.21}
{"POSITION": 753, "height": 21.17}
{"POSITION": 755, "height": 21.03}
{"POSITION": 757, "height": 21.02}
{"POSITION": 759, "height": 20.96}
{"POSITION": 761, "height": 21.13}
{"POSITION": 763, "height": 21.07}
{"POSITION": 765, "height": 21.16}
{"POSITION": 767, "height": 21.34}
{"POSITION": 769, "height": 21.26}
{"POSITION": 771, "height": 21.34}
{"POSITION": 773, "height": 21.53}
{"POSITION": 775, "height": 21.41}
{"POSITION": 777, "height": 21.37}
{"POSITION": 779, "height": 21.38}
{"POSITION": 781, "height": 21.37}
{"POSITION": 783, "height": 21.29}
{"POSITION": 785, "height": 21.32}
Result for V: 1.2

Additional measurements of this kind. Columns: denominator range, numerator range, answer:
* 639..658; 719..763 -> 1.08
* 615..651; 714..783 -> 1.25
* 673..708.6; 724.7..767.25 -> 1.19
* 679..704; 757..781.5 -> 1.18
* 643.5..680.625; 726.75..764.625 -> 1.12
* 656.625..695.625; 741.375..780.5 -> 1.21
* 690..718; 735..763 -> 1.03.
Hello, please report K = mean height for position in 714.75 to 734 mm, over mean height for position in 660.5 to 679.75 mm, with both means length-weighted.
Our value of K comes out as 1.20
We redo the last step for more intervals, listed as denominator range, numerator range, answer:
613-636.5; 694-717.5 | 1.22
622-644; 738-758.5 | 1.45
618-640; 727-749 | 1.38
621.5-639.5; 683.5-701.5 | 1.31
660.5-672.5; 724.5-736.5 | 1.10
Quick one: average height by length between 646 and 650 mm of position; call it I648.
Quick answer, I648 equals 20.7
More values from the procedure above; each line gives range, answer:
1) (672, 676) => 15.5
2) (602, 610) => 20.9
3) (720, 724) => 20.8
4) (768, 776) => 21.4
